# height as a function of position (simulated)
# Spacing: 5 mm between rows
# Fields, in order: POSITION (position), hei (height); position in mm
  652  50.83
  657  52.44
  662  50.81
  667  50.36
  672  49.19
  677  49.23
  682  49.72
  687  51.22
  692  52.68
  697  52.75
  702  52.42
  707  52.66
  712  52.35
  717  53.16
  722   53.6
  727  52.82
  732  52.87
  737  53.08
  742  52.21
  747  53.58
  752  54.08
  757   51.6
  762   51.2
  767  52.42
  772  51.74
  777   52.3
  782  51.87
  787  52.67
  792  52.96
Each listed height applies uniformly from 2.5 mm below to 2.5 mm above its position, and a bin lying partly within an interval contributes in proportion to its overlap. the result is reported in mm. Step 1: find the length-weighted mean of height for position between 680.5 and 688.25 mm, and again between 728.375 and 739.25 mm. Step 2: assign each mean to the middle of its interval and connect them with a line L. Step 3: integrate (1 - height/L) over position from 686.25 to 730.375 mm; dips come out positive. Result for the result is -0.9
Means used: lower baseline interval 50.4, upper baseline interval 53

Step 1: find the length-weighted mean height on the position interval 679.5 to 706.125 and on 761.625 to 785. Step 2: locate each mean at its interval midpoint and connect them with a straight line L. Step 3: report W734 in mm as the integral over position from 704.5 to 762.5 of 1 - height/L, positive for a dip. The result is -1.0 mm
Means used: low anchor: 51.8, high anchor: 52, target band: 52.8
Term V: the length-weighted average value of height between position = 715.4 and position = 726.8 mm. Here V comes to 53.3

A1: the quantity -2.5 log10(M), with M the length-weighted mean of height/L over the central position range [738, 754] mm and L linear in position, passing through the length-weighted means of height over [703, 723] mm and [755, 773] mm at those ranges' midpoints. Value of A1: -0.02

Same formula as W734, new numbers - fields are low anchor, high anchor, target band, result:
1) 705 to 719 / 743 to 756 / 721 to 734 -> 0.0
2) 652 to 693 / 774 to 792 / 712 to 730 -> -0.6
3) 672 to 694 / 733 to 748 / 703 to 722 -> -0.4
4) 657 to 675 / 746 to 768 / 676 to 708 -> -0.4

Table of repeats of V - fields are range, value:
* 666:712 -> 51.2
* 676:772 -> 52.3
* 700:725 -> 52.8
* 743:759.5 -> 53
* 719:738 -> 53.1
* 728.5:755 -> 53.1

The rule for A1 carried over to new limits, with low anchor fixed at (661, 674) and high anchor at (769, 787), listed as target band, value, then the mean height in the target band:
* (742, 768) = -0.02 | 52.5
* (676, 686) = 0.01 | 49.8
